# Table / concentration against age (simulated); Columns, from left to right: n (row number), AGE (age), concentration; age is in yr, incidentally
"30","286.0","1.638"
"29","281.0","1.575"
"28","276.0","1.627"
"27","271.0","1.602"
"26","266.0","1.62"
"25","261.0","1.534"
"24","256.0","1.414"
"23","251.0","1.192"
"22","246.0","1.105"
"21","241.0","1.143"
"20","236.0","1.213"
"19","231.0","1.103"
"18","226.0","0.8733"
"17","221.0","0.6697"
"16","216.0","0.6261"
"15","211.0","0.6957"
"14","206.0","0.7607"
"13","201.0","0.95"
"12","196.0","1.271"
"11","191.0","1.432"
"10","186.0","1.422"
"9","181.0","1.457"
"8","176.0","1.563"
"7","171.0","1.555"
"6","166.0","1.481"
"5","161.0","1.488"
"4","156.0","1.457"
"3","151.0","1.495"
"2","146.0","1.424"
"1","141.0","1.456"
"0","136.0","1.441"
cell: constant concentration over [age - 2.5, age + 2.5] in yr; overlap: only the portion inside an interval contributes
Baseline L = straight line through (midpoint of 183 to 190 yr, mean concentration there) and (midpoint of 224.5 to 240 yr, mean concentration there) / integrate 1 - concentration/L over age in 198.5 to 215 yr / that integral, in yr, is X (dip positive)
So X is 6.3 yr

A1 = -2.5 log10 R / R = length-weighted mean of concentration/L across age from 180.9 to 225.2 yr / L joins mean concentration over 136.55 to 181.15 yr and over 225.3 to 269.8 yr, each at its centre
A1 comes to 0.35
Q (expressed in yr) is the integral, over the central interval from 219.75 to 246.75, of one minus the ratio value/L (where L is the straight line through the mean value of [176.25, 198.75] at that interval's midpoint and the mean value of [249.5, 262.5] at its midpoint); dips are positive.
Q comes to 7.03 yr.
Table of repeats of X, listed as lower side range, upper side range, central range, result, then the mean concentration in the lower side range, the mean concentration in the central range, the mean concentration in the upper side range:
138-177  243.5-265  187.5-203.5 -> 2.2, 1.49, 1.23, 1.33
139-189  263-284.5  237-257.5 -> 4.8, 1.48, 1.2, 1.61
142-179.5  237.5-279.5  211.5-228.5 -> 8.5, 1.49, 0.72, 1.4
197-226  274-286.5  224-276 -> -2.1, 0.779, 1.3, 1.61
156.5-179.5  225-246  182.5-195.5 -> -0.2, 1.51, 1.41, 1.1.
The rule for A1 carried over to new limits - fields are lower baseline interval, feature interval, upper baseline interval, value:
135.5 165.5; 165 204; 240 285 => 0.06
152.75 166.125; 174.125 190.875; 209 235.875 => -0.19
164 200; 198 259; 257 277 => 0.47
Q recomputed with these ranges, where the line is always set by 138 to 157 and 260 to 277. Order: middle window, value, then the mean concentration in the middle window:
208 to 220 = 6.79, 0.666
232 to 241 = 2.23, 1.18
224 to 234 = 3.53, 1.01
